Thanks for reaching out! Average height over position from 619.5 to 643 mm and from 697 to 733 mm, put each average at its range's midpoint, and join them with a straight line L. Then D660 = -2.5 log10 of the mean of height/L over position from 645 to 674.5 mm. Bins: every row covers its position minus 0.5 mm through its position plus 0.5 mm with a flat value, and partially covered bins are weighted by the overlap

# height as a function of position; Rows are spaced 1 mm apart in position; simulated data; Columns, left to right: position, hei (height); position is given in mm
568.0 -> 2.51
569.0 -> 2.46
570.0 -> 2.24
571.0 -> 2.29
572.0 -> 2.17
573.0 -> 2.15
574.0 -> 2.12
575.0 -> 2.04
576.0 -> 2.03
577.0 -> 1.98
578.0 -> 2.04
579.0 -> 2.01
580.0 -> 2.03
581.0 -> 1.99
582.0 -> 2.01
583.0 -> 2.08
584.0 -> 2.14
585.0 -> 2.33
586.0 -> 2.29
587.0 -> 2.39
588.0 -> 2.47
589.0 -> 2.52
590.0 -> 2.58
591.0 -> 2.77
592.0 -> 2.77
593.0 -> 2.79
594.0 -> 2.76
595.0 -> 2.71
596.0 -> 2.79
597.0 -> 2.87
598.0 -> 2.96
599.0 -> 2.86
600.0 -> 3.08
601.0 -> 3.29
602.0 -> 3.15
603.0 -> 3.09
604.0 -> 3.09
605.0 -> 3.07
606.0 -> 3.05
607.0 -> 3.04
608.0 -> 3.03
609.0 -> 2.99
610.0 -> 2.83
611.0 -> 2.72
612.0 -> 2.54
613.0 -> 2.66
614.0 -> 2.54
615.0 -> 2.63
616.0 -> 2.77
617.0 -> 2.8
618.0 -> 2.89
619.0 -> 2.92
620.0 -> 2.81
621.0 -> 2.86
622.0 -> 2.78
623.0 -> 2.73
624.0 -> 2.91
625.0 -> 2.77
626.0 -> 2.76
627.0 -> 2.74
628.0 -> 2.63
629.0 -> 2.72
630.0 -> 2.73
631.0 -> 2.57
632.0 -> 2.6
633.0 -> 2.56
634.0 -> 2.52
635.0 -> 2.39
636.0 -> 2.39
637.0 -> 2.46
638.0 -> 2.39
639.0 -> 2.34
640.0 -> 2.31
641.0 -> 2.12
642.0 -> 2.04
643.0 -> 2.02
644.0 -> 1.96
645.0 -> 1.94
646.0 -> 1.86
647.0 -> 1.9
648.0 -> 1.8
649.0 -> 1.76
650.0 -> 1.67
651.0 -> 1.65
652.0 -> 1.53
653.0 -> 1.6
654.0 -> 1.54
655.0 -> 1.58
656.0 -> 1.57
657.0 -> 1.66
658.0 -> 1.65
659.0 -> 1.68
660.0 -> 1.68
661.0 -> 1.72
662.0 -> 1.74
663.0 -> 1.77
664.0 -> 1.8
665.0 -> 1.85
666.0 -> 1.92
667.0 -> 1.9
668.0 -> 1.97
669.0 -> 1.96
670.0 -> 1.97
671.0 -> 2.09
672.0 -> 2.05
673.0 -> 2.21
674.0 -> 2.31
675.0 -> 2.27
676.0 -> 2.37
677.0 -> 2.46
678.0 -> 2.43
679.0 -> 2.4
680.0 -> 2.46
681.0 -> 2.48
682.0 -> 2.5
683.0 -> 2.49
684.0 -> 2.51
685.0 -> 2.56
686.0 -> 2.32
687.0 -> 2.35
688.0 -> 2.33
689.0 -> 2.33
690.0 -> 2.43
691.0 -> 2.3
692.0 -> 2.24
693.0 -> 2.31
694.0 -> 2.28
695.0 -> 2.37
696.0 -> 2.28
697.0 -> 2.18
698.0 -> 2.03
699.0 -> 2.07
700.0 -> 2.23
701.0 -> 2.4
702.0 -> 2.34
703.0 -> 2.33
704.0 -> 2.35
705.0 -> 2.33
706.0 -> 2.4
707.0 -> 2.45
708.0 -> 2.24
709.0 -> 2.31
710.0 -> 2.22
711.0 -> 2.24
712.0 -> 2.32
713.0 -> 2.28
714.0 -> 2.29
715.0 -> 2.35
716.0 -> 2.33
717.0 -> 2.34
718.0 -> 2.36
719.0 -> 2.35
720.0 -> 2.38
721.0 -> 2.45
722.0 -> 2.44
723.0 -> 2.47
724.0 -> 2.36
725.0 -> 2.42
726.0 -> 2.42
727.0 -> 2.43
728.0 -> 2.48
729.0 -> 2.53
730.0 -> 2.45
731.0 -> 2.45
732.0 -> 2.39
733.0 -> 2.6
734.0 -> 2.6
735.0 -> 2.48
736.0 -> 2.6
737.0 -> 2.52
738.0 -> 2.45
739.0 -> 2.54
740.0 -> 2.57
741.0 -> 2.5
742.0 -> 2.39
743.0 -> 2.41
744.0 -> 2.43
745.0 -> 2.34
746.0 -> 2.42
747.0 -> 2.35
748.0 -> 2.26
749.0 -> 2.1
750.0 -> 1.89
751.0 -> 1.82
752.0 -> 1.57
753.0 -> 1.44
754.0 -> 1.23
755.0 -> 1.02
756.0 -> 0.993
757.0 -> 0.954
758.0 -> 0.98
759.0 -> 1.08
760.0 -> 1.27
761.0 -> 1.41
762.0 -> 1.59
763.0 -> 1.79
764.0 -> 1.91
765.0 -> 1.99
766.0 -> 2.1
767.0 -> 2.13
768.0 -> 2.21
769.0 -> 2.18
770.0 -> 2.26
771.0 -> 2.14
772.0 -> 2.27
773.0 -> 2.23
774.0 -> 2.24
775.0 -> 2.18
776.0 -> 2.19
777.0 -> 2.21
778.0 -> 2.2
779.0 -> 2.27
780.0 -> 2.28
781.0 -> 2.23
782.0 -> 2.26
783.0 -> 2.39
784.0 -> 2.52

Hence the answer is 0.345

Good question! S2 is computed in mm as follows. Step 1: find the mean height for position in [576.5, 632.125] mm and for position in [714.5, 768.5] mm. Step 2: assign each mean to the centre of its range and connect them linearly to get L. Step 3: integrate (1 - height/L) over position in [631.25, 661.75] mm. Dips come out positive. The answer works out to 6.62 mm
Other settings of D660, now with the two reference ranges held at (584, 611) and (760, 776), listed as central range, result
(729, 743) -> -0.153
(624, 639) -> 0.028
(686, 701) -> 0.045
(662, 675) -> 0.243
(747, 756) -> 0.252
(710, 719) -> -0.019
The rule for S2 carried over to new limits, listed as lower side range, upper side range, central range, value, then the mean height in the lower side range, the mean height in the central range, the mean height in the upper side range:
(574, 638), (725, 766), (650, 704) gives 5.21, 2.63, 2.1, 2.05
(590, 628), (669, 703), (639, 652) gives 3.39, 2.85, 1.92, 2.31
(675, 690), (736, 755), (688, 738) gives -1.55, 2.42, 2.36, 2.16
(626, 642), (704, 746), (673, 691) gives 0.34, 2.49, 2.4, 2.41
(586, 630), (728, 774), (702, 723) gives -0.83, 2.81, 2.34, 2.05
